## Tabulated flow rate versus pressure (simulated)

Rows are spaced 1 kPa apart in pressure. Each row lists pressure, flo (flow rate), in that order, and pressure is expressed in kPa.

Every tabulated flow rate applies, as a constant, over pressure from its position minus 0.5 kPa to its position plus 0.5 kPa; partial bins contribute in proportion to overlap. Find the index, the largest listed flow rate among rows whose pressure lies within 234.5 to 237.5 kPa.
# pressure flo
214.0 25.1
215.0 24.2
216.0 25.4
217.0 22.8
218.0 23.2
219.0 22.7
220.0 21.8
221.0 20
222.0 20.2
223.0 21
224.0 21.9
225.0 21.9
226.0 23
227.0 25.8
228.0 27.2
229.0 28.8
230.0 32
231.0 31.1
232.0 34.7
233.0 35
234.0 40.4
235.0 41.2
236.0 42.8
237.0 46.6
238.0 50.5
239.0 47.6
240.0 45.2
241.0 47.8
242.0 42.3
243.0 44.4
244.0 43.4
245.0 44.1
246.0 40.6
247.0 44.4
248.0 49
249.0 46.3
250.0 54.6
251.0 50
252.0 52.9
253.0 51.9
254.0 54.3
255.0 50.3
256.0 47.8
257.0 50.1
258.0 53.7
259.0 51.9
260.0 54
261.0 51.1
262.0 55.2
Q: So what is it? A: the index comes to 46.6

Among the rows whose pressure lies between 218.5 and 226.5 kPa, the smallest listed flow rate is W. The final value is 20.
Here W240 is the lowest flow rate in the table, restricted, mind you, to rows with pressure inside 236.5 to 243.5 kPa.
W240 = 42.3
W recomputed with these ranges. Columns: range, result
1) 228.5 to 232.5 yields 28.8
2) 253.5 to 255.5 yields 50.3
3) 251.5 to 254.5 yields 51.9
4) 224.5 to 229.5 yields 21.9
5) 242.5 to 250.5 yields 40.6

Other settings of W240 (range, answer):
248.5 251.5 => 46.3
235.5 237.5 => 42.8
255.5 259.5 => 47.8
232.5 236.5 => 35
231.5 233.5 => 34.7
